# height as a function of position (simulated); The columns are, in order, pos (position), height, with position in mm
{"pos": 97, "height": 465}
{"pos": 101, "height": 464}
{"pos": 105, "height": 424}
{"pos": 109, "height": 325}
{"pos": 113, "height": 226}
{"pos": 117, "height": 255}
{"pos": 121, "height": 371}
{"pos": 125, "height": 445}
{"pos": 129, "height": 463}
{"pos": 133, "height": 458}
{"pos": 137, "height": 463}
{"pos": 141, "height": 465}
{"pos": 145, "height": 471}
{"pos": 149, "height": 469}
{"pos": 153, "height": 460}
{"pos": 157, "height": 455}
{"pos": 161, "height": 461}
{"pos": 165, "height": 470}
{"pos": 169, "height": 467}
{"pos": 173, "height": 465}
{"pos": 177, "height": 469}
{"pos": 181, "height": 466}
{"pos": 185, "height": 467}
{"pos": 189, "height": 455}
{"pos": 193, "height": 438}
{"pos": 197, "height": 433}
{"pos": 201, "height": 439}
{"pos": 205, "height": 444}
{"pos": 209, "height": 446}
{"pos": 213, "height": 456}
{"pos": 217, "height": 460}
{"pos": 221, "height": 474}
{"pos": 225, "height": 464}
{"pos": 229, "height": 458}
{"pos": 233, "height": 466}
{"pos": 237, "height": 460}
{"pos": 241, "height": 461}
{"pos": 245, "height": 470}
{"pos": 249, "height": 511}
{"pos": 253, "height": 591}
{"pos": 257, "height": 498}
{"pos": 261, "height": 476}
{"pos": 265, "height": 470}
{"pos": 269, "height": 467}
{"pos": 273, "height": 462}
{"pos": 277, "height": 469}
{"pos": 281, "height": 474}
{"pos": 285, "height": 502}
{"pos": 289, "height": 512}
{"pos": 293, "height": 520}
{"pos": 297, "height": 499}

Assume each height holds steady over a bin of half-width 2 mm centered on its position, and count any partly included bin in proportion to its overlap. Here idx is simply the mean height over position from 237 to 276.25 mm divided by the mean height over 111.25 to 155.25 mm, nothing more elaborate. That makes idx 1.18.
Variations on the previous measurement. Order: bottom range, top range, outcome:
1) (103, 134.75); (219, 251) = 1.27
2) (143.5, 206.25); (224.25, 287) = 1.05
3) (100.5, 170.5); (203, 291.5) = 1.13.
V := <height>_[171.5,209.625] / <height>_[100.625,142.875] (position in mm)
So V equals 1.15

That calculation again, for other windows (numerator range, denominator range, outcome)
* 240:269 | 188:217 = 1.11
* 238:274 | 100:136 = 1.28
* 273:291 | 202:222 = 1.07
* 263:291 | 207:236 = 1.04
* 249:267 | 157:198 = 1.11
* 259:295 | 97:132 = 1.27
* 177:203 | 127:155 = 0.97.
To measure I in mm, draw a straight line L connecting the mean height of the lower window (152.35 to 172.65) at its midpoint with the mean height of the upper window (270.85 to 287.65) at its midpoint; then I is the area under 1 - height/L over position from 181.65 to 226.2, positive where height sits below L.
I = 1.5 mm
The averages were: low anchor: 463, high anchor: 478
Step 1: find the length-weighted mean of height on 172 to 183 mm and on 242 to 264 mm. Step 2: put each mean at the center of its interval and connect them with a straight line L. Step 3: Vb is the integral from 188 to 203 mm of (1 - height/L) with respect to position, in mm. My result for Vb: 1.12 mm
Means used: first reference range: 467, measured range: 440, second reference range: 505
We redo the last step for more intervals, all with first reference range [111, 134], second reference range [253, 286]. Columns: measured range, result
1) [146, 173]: -4.7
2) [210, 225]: -0.7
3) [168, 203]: -3.3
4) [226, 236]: -0.2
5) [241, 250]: -0.3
